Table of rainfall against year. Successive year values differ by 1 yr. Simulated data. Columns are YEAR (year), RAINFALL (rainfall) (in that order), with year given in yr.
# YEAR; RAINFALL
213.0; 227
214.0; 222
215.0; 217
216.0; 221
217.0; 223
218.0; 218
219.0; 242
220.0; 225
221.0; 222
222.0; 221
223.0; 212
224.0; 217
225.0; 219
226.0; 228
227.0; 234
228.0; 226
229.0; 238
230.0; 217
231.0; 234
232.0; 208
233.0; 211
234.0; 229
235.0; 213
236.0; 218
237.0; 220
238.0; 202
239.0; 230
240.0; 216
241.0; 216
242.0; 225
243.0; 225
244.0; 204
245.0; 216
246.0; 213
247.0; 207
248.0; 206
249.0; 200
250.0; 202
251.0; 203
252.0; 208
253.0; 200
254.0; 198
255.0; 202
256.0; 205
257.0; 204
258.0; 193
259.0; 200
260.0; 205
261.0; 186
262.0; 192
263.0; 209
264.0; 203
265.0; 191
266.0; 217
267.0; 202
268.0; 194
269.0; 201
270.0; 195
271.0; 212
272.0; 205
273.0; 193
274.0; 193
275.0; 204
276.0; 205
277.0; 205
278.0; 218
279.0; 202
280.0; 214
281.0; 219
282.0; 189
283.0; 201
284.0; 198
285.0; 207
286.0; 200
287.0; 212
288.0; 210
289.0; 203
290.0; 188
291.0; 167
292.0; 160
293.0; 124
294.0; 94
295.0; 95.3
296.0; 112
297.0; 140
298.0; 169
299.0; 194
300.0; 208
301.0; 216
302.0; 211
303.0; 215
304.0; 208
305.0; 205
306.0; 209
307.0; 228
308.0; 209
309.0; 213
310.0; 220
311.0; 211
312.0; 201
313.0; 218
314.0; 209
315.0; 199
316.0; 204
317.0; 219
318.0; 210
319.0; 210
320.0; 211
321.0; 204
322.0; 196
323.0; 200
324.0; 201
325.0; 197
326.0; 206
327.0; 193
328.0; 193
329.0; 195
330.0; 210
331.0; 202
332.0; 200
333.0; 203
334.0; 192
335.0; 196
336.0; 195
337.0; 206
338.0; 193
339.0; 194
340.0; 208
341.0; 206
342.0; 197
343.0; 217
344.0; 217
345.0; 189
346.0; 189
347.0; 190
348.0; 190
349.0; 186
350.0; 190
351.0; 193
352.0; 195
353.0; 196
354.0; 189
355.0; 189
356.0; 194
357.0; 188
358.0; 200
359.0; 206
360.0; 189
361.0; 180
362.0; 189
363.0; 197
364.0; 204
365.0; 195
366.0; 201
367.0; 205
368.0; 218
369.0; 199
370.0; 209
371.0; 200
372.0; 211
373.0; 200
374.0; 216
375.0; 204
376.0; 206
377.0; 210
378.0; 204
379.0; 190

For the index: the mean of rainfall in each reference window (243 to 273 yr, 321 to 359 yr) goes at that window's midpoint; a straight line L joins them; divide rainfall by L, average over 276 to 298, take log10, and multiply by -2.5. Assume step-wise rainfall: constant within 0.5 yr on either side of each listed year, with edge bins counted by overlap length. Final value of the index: 0.12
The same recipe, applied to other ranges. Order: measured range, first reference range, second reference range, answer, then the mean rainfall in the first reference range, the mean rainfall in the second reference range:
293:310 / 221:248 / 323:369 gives 0.132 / 219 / 197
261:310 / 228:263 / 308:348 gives 0.074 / 210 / 203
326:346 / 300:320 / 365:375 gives 0.046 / 211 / 206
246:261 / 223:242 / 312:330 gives 0.076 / 221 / 204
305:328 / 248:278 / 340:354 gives -0.048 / 201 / 197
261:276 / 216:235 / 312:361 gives 0.071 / 223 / 199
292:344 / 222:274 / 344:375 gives 0.035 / 210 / 197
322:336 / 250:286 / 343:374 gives 0.000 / 202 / 197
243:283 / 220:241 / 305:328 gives 0.064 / 221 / 207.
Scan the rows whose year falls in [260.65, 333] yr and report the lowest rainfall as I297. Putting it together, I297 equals 94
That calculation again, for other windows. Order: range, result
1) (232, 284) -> 186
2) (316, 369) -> 180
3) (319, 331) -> 193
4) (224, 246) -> 202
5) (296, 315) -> 112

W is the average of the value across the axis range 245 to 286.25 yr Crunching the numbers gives 203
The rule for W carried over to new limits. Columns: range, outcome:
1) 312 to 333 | 204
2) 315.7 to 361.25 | 199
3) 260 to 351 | 197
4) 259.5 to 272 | 201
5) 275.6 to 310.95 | 191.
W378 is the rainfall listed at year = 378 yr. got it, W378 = 204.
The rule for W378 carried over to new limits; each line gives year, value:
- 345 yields 189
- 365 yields 195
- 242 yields 225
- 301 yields 216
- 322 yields 196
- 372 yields 211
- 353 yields 196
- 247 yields 207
